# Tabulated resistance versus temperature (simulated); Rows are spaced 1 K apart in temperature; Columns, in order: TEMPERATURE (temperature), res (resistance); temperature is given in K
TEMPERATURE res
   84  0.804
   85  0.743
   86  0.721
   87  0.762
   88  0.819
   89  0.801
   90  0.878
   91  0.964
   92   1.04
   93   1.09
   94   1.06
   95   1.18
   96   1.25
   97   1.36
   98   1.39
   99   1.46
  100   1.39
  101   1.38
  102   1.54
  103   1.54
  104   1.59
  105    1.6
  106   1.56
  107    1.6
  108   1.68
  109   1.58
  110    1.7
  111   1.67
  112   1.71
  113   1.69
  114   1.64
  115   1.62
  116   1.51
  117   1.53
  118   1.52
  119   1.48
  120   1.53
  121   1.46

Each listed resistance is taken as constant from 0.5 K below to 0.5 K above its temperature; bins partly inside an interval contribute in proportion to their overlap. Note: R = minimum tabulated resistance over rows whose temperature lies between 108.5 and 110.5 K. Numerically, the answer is 1.58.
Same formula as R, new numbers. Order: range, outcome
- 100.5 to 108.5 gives 1.38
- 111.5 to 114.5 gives 1.64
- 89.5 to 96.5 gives 0.878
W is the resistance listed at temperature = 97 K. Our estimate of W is 1.36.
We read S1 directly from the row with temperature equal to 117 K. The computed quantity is 1.53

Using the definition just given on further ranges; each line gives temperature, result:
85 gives 0.743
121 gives 1.46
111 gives 1.67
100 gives 1.39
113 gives 1.69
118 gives 1.52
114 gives 1.64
